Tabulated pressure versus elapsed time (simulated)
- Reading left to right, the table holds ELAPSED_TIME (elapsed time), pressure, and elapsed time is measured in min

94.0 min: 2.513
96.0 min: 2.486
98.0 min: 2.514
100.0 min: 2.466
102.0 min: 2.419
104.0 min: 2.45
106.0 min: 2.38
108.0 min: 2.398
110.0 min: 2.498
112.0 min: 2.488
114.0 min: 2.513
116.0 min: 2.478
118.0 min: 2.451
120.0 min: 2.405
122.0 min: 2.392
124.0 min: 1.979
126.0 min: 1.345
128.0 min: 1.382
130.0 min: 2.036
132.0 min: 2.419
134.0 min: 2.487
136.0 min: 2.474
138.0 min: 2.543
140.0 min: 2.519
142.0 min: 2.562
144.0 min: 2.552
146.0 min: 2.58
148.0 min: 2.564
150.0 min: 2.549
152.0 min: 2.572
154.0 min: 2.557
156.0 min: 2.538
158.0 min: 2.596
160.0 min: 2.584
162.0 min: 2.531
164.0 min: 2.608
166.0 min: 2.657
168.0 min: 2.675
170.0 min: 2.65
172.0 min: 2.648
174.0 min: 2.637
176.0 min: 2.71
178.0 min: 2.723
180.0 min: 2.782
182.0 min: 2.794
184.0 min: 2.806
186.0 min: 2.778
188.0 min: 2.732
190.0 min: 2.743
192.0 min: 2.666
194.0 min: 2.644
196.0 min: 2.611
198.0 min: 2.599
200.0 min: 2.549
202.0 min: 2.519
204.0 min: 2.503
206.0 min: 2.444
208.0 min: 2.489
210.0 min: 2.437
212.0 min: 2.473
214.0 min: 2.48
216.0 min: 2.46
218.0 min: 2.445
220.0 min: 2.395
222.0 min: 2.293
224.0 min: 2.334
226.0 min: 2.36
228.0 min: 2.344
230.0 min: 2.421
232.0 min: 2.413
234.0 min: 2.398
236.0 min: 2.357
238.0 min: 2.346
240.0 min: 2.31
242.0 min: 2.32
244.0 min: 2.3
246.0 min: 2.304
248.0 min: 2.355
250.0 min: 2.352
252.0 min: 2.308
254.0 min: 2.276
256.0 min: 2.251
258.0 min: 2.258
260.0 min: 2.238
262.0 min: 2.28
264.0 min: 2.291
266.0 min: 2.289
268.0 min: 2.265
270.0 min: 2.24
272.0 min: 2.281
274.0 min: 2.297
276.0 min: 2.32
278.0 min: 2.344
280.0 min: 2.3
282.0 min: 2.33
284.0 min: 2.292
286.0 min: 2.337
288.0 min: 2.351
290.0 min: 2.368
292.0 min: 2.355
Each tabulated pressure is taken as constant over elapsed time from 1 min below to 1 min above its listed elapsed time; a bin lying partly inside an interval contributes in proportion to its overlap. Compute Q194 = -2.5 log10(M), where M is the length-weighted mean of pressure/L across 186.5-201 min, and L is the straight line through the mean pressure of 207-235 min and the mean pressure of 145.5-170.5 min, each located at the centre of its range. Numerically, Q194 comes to -0.07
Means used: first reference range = 2.59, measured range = 2.65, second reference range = 2.41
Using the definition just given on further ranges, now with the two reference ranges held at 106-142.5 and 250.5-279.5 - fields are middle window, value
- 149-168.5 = -0.13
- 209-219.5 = -0.08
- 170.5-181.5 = -0.18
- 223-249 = -0.03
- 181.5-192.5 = -0.20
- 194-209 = -0.11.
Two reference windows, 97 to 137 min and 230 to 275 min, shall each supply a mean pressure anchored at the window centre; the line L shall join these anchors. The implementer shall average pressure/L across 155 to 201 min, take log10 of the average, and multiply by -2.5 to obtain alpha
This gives -0.16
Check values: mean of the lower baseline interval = 2.3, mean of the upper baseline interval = 2.31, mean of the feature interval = 2.66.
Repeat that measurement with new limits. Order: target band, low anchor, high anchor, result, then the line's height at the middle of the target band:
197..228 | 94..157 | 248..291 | -0.05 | 2.34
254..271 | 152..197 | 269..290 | 0.05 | 2.37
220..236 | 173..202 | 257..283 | 0.06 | 2.49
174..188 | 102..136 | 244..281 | -0.21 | 2.28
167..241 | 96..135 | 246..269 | -0.11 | 2.29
